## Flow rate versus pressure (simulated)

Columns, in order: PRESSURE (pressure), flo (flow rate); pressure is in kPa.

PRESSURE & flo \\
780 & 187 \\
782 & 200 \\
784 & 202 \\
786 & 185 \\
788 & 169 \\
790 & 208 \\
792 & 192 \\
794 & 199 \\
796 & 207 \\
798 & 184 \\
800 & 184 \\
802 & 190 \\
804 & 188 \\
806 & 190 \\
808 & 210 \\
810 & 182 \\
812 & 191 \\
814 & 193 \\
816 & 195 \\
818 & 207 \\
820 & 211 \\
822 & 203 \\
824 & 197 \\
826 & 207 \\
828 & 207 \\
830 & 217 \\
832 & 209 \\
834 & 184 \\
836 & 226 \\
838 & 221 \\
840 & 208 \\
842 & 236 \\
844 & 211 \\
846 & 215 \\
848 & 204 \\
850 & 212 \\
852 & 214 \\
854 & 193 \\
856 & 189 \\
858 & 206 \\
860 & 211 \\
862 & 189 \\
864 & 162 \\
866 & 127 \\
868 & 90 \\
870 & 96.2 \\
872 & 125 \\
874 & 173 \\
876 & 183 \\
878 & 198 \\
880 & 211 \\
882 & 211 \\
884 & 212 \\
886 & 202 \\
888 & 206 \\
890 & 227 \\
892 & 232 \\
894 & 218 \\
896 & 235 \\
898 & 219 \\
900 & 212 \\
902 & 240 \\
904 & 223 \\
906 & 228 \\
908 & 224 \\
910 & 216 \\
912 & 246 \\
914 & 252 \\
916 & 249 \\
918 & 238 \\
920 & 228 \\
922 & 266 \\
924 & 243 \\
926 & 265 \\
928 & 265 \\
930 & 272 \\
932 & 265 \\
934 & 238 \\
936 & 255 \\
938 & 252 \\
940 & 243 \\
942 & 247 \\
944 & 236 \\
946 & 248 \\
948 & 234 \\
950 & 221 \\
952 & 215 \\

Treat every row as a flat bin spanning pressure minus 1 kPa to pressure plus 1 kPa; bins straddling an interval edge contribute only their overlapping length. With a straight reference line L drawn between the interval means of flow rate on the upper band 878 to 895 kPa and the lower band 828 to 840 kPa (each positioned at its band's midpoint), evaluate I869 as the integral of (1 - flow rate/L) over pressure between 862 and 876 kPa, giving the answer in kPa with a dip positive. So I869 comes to 4.99 kPa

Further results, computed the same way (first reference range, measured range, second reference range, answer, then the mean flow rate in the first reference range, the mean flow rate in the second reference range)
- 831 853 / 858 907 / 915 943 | 8.14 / 213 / 252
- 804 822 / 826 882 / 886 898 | 5.07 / 197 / 221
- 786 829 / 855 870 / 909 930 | 3.93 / 196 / 248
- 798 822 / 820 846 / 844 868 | -2.54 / 195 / 189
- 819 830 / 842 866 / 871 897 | 0.63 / 206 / 203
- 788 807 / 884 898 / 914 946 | 0.85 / 192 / 251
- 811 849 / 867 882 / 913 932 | 4.74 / 207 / 254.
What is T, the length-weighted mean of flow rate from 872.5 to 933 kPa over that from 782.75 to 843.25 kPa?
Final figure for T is 1.1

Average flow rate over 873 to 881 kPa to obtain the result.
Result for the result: 191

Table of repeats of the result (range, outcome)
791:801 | 193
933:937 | 246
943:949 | 239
